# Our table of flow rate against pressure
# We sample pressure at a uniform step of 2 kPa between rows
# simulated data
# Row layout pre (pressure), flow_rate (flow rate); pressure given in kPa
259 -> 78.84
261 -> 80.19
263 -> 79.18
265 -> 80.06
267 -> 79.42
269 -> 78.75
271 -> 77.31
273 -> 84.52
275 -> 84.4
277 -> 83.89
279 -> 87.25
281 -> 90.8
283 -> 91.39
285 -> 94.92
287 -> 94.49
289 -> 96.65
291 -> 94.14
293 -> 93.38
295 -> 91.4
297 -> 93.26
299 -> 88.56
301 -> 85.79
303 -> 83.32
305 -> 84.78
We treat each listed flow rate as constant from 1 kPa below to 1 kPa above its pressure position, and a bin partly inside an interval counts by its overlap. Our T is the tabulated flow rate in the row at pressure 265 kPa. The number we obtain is 80.06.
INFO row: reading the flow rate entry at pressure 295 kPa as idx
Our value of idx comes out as 91.4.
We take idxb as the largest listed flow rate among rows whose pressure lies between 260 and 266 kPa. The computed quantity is 80.19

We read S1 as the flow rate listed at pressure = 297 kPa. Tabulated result 93.26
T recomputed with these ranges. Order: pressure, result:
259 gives 78.84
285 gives 94.92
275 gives 84.4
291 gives 94.14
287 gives 94.49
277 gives 83.89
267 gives 79.42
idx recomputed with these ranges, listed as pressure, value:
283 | 91.39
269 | 78.75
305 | 84.78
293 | 93.38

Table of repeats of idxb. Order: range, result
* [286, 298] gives 96.65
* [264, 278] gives 84.52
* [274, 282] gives 90.8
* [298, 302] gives 88.56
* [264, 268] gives 80.06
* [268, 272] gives 78.75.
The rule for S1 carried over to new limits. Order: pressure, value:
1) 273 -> 84.52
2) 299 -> 88.56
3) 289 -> 96.65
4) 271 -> 77.31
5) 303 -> 83.32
